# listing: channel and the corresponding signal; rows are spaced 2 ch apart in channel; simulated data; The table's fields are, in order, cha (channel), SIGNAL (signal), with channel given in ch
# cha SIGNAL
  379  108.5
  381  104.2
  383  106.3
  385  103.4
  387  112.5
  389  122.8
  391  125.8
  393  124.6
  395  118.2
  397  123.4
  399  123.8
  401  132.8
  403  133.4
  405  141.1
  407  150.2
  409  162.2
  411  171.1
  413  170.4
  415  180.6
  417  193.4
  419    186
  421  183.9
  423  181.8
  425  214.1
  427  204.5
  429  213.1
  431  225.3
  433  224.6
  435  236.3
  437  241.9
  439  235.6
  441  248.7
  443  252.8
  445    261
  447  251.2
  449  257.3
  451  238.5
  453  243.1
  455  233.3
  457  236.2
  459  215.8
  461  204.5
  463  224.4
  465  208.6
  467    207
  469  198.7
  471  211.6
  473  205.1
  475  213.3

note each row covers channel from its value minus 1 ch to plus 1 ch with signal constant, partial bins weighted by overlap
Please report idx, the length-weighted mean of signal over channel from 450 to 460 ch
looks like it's 233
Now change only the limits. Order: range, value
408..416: 171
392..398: 122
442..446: 257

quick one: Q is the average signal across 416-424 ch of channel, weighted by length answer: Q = 186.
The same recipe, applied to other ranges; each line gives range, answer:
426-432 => 214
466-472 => 206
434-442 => 241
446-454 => 248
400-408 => 139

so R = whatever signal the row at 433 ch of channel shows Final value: 224.6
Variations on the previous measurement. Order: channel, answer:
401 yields 132.8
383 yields 106.3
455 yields 233.3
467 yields 207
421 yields 183.9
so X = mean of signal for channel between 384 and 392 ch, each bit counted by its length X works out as 116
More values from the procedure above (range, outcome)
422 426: 198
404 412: 156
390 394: 125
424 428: 209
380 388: 107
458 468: 212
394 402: 125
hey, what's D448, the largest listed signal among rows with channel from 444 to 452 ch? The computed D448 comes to 261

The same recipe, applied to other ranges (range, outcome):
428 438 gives 241.9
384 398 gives 125.8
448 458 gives 257.3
